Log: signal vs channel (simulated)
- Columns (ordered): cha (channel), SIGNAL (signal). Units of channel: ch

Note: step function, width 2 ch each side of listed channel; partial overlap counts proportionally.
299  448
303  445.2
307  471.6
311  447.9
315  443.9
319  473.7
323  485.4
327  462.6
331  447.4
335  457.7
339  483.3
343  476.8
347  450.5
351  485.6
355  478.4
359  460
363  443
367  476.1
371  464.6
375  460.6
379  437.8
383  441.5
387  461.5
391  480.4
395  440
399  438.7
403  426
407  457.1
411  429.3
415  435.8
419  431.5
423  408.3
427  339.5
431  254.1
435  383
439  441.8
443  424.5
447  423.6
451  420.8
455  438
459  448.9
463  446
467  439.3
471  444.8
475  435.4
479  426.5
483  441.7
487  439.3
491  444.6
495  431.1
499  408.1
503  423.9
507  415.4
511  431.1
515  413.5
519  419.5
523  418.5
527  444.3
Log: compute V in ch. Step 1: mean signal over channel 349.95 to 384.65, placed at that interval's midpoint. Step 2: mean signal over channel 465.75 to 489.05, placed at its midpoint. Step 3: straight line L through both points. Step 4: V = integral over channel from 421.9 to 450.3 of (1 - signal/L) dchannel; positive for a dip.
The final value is 4.0 ch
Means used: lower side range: 460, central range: 383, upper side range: 438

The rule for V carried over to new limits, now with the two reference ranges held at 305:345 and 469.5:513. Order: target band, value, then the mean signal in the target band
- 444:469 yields 0.1 ch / 436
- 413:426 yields 0.8 ch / 419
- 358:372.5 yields -0.1 ch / 461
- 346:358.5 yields -0.3 ch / 472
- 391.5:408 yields 0.2 ch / 443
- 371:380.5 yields 0.0 ch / 453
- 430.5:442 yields 1.6 ch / 379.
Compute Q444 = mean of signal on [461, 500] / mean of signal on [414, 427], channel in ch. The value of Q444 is 1.06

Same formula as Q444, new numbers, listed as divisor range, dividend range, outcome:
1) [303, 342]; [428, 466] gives 0.88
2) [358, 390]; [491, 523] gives 0.92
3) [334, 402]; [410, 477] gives 0.90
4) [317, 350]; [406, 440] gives 0.84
